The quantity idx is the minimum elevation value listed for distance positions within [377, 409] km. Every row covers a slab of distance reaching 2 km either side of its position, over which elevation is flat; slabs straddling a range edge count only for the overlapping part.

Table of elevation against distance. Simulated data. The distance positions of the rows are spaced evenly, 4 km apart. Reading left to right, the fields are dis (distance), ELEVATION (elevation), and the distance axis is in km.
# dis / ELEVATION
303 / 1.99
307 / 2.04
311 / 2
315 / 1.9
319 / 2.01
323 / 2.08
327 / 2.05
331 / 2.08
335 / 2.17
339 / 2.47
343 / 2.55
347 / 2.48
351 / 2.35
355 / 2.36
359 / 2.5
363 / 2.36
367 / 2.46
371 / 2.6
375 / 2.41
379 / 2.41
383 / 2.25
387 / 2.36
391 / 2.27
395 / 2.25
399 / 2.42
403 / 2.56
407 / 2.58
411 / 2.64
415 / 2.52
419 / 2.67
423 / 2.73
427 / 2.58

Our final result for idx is 2.25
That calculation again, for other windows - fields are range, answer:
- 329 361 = 2.08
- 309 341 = 1.9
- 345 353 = 2.35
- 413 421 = 2.52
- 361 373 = 2.36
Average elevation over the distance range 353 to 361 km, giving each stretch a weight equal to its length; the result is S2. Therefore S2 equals 2.43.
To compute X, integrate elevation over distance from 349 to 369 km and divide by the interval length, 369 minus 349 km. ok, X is 2.41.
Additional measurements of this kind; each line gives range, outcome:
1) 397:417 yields 2.54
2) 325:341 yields 2.19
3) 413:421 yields 2.59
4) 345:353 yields 2.42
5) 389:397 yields 2.26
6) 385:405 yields 2.37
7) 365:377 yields 2.49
